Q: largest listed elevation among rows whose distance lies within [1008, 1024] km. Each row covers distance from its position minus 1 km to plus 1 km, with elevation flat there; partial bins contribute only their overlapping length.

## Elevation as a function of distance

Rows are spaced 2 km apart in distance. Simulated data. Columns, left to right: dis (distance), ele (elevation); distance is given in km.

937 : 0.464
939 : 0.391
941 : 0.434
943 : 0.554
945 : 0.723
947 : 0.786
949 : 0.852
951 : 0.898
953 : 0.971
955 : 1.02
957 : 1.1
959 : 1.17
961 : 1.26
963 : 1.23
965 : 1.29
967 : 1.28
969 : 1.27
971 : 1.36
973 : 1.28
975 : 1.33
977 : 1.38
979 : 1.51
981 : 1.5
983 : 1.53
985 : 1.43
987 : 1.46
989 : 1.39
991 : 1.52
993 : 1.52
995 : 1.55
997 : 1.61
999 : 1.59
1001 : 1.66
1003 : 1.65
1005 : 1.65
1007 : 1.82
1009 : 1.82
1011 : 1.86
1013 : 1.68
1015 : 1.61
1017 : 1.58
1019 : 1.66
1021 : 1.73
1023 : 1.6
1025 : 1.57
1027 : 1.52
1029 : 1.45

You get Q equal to 1.86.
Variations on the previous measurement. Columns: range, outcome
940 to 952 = 0.898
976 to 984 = 1.53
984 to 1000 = 1.61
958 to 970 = 1.29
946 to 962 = 1.26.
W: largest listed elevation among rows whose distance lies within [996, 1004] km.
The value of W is 1.66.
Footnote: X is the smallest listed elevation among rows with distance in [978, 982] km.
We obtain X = 1.5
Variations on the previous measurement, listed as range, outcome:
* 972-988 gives 1.28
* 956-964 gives 1.1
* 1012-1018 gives 1.58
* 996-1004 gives 1.59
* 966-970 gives 1.27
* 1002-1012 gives 1.65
